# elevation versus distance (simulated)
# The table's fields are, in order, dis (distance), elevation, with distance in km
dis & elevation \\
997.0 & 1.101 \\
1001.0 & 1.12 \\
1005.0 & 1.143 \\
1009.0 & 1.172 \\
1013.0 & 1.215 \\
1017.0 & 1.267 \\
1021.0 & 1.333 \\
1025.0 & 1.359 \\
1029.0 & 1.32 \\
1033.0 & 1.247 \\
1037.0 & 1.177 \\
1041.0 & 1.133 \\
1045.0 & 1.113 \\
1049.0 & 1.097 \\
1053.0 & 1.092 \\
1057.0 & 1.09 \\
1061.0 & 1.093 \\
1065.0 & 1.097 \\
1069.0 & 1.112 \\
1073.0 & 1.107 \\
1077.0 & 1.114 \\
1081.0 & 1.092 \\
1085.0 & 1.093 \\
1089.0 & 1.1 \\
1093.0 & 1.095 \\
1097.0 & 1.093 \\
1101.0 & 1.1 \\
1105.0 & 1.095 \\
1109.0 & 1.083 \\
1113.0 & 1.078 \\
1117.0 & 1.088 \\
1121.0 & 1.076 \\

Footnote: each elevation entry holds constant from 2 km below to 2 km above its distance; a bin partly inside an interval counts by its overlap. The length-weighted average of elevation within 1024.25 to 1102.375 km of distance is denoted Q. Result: 1.13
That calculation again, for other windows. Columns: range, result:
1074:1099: 1.1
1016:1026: 1.32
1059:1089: 1.1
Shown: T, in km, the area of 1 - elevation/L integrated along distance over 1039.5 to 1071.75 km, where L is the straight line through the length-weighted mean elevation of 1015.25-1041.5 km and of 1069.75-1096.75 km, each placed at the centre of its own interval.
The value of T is 2.23 km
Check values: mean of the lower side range 1.27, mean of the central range 1.1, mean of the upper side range 1.1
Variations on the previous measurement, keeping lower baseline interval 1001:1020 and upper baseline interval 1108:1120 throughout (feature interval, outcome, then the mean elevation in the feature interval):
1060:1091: 0.7 km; 1.1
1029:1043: -0.4 km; 1.2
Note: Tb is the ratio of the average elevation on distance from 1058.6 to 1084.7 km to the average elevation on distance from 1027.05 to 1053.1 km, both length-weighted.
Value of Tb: 0.94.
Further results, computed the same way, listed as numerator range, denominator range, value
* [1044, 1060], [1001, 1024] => 0.90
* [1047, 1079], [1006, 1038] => 0.87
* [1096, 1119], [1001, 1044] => 0.89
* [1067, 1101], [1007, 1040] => 0.88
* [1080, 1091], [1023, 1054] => 0.92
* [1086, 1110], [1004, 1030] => 0.87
